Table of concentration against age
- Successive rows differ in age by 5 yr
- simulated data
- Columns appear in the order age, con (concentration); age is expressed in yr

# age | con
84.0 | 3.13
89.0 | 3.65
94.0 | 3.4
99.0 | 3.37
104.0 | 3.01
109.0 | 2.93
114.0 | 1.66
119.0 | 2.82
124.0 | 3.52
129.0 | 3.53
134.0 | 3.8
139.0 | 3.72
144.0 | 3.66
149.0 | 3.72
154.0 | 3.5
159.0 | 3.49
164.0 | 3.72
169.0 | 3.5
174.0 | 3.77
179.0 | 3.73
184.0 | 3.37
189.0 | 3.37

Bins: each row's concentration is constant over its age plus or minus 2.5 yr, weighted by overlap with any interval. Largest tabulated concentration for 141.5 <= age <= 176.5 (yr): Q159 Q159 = 3.77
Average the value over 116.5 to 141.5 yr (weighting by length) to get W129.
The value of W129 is 3.48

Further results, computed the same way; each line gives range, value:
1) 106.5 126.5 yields 2.73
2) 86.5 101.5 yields 3.47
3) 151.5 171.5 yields 3.55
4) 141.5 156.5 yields 3.63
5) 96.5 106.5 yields 3.19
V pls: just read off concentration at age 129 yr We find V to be 3.53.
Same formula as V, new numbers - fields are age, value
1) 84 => 3.13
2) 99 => 3.37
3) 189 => 3.37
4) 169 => 3.5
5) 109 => 2.93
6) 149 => 3.72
